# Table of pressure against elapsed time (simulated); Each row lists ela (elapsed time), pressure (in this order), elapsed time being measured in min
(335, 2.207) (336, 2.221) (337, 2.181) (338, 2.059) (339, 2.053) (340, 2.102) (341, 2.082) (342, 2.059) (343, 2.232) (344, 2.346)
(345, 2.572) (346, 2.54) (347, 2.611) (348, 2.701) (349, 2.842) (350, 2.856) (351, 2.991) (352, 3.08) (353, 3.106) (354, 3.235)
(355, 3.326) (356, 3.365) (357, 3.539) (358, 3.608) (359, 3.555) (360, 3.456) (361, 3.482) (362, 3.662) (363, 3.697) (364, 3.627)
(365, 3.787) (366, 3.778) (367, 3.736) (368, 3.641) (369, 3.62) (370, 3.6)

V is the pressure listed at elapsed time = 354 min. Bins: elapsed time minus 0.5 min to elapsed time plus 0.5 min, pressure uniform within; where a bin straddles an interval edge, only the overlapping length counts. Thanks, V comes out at 3.235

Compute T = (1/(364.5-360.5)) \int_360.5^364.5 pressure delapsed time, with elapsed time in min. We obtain 3.62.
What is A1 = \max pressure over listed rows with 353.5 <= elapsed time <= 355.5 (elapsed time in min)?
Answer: 3.326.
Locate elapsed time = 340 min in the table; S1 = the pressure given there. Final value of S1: 2.102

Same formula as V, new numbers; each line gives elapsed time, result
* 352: 3.08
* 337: 2.181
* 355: 3.326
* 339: 2.053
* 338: 2.059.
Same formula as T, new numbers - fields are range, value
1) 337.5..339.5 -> 2.06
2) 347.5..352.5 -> 2.89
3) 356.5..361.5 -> 3.53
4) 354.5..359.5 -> 3.48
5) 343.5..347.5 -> 2.52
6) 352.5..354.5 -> 3.17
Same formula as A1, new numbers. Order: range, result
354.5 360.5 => 3.608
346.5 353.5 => 3.106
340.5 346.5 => 2.572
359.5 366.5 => 3.787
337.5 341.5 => 2.102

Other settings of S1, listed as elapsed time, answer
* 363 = 3.697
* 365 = 3.787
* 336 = 2.221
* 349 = 2.842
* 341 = 2.082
